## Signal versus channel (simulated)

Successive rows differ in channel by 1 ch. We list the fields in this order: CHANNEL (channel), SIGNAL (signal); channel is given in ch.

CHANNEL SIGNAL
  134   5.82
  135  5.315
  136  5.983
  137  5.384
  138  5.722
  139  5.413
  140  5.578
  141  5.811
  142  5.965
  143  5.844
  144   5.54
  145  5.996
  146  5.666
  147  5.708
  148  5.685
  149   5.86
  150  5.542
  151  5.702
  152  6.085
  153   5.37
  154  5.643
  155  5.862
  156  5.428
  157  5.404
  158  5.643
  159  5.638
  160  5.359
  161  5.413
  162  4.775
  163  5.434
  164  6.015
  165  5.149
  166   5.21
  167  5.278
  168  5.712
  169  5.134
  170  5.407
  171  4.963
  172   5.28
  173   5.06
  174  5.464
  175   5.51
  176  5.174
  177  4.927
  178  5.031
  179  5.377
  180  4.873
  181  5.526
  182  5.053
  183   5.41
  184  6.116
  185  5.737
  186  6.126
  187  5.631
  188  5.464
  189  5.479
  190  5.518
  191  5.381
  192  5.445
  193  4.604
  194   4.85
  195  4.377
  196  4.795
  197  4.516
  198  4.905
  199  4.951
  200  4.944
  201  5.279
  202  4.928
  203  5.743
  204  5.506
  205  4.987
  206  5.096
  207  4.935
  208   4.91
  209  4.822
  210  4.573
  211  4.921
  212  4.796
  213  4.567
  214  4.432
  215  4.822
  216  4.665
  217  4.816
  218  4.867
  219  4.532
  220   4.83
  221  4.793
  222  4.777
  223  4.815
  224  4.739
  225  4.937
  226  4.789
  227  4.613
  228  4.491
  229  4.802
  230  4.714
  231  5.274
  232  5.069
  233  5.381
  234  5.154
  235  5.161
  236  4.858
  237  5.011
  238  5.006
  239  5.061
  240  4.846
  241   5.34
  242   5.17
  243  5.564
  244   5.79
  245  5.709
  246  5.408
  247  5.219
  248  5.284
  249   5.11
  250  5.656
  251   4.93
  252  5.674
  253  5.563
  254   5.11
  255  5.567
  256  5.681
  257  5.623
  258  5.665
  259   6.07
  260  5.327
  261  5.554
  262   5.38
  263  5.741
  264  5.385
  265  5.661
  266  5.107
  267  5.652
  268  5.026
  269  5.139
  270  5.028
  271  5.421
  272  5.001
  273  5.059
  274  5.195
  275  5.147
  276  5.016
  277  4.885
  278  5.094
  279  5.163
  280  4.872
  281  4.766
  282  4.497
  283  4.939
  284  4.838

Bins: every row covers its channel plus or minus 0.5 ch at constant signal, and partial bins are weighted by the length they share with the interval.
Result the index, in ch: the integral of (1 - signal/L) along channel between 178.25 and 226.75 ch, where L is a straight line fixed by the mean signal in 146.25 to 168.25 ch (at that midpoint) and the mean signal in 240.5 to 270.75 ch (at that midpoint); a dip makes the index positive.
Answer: 4.0 ch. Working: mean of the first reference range 5.54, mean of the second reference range 5.44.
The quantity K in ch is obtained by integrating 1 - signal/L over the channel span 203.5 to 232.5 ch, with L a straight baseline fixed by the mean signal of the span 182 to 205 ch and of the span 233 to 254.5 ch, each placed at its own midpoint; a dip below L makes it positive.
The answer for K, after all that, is 2.40 ch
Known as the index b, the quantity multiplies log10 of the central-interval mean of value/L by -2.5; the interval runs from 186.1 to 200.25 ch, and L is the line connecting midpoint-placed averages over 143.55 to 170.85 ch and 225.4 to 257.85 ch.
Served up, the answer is 0.06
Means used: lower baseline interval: 5.54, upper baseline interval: 5.21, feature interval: 5.09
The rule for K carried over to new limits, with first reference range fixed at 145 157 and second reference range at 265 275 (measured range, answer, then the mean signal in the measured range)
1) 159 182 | 1.35 ch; 5.28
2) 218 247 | 1.79 ch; 5.02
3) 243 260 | -0.72 ch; 5.5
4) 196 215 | 1.87 ch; 4.93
